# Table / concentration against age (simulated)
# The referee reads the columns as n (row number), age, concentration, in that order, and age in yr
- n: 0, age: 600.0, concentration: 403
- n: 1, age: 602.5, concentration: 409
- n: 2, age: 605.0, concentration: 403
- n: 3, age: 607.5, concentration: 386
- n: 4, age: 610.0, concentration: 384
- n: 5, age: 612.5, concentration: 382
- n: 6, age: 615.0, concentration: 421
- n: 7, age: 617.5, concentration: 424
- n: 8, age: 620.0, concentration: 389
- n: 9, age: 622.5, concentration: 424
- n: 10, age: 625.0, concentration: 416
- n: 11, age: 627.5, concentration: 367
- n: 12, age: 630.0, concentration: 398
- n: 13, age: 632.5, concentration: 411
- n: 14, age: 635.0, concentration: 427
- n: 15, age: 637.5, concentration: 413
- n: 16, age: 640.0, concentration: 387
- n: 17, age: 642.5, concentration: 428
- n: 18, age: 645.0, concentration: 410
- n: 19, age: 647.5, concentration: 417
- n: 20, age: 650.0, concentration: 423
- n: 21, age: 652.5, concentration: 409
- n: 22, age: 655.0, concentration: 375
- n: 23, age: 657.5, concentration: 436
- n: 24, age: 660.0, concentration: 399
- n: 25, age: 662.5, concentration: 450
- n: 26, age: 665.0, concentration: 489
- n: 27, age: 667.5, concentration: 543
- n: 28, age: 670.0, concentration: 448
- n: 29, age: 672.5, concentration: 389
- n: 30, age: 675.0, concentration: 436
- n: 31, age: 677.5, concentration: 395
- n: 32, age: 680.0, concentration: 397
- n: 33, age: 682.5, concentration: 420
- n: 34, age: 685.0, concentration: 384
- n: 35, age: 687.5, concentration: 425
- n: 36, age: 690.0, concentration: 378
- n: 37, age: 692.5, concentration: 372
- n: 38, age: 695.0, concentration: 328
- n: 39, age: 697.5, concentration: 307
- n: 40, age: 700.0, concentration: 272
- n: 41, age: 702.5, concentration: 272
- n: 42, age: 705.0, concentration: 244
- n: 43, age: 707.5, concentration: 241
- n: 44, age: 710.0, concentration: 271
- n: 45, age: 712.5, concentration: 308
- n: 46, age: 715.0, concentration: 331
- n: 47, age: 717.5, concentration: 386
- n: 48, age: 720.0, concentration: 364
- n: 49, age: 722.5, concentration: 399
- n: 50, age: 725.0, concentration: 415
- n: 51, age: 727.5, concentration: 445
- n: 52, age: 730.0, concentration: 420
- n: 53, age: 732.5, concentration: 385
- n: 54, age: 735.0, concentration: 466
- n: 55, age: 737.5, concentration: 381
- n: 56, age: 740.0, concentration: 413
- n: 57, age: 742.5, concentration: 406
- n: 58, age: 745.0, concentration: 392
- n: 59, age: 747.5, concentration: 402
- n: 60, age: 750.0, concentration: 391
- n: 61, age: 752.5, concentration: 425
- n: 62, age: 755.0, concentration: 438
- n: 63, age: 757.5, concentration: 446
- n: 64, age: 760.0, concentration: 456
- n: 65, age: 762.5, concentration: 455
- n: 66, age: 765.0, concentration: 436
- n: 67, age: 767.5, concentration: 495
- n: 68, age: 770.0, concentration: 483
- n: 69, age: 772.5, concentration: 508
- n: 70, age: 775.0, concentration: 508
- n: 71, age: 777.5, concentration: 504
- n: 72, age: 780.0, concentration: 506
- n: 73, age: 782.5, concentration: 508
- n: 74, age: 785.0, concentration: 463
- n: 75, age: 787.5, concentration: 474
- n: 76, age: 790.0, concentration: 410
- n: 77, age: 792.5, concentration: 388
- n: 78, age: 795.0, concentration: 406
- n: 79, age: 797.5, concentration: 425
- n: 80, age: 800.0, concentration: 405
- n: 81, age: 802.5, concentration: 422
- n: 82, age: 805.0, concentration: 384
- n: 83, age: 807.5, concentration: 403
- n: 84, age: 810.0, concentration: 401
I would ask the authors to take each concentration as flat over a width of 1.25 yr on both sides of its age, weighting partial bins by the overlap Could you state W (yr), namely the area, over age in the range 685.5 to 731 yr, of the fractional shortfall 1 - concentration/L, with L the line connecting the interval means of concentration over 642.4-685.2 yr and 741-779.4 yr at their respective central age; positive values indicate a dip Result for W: 9.8 yr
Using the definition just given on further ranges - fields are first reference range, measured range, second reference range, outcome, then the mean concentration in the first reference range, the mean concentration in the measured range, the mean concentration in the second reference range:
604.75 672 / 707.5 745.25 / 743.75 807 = 4.73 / 417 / 381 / 445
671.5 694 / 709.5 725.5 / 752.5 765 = 2.51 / 399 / 354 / 445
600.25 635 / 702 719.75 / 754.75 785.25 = 5.98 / 402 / 298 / 479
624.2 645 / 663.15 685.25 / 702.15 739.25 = -2.99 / 406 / 436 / 358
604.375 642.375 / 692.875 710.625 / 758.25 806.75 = 6.08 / 403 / 281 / 454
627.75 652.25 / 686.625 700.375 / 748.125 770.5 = 2.46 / 411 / 350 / 445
